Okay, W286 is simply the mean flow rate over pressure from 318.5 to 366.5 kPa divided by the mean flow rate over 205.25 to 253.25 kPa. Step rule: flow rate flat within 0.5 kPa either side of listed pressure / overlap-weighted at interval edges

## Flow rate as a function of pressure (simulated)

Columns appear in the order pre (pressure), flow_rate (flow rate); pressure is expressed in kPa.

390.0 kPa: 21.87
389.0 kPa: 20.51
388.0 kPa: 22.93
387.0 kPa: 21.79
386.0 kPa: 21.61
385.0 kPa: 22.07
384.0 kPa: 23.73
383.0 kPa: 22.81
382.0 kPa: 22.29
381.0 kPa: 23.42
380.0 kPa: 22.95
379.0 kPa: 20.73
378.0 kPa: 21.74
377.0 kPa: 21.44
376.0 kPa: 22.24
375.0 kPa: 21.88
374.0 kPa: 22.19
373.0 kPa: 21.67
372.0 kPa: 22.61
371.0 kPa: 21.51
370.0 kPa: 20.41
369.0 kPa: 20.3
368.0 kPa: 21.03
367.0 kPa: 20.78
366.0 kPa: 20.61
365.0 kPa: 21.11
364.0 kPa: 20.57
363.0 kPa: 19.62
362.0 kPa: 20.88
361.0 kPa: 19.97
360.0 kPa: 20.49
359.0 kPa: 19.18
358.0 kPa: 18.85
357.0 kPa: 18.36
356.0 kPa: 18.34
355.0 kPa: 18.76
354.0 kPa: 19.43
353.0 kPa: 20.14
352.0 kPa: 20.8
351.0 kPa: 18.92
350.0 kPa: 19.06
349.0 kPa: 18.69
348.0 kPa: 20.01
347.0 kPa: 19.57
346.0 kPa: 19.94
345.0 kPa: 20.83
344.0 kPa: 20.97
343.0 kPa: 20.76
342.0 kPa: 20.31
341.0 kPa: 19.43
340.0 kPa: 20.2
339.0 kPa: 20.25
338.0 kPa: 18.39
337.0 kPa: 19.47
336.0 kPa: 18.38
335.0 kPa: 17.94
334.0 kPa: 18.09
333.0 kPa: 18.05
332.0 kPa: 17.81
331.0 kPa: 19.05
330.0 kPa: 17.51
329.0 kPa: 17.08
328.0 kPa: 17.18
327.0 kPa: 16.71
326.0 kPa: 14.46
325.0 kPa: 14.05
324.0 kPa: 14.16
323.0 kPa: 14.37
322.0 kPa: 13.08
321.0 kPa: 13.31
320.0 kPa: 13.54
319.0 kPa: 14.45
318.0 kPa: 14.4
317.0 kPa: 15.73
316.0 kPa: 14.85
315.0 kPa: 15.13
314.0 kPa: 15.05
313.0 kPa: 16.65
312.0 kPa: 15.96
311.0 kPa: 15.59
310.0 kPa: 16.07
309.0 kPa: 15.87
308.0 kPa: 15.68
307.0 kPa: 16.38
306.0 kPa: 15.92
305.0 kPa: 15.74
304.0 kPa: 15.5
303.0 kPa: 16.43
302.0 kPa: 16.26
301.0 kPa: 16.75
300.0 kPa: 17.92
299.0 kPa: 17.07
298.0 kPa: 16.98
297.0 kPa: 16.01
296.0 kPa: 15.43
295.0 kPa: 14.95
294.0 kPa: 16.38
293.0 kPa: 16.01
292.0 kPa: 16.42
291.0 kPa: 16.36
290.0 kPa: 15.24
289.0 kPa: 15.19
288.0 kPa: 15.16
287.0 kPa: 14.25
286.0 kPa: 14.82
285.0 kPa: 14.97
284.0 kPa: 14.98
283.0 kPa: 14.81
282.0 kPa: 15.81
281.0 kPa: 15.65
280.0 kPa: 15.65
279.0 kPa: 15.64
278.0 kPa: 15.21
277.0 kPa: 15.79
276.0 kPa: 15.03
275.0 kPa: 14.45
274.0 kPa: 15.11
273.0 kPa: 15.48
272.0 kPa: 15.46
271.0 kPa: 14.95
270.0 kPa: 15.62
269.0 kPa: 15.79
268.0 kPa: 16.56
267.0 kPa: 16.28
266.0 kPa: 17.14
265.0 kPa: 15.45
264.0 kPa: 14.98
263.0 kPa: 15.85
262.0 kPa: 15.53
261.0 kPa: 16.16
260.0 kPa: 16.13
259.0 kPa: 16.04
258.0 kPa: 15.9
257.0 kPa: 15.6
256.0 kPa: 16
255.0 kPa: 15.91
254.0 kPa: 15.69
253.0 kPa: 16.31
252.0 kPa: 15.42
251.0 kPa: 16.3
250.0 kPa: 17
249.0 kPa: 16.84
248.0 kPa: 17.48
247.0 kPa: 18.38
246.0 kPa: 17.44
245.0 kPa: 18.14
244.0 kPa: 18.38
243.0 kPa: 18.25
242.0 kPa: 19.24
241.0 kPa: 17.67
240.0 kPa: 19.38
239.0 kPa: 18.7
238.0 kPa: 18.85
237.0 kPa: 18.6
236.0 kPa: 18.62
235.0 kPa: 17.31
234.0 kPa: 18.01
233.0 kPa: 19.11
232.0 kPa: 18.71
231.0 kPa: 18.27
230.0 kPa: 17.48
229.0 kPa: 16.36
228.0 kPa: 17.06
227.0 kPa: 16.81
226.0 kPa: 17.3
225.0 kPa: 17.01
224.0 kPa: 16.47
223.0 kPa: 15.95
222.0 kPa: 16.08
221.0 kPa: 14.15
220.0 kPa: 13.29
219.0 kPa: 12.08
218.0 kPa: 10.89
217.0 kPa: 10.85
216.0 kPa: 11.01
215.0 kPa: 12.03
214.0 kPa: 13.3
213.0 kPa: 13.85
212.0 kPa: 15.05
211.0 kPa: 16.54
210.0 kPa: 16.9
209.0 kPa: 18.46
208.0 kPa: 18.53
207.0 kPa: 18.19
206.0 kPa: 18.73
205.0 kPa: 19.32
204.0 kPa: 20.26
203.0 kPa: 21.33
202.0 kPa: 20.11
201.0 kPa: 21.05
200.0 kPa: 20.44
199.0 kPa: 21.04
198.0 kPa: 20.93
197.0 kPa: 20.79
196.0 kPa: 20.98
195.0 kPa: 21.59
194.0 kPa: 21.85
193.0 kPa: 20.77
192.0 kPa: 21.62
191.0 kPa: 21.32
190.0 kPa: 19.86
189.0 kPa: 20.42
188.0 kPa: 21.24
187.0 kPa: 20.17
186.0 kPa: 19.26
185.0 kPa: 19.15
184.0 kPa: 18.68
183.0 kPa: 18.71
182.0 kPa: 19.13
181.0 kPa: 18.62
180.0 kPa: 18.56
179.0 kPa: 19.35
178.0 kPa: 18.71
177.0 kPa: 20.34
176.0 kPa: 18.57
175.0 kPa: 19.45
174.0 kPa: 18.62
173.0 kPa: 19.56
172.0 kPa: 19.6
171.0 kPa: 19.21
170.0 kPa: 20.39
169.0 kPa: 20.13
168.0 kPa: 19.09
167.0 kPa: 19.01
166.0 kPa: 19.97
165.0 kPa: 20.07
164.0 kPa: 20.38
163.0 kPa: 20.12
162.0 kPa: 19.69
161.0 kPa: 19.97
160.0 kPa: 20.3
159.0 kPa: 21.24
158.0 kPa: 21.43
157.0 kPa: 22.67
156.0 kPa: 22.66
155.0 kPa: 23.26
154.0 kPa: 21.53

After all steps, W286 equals 1.11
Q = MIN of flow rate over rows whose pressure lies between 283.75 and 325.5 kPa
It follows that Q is 13.08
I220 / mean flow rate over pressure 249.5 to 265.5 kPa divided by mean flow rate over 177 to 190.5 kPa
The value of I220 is 0.8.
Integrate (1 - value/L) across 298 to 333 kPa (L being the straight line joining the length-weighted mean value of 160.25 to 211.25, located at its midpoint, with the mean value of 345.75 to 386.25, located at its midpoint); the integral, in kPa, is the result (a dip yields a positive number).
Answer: 7.98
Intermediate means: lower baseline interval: 19.8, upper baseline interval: 20.7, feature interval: 15.8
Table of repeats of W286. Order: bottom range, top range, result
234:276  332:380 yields 1.21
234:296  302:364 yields 1.08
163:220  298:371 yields 0.96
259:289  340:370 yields 1.29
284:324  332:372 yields 1.27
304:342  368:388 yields 1.34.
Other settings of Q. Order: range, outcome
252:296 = 14.25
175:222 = 10.85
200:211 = 16.54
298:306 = 15.5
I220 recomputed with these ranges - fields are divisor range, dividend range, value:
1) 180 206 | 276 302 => 0.78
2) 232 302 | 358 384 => 1.30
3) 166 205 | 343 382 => 1.03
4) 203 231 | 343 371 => 1.26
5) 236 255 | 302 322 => 0.87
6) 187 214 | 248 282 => 0.81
